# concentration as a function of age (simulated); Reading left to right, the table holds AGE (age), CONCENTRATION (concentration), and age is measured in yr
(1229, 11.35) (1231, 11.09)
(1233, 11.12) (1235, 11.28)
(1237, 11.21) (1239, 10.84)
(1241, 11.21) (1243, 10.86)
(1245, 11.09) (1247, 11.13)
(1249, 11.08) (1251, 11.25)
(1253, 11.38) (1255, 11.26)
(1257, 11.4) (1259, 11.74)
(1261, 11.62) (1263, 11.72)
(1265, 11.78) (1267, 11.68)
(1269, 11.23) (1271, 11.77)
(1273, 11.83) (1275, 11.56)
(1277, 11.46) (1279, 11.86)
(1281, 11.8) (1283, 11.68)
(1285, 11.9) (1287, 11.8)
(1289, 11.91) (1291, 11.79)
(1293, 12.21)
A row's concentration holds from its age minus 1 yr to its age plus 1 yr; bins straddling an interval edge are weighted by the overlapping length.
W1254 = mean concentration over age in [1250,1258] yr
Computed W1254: 11.3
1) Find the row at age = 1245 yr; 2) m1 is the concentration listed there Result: 11.09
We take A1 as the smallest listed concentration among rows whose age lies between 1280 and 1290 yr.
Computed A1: 11.68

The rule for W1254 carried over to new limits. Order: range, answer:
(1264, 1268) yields 11.7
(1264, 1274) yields 11.7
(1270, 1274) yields 11.8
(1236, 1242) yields 11.1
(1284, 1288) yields 11.9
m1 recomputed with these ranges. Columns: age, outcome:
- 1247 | 11.13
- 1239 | 10.84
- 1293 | 12.21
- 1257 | 11.4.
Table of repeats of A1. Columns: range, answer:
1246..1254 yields 11.08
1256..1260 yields 11.4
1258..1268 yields 11.62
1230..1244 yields 10.84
